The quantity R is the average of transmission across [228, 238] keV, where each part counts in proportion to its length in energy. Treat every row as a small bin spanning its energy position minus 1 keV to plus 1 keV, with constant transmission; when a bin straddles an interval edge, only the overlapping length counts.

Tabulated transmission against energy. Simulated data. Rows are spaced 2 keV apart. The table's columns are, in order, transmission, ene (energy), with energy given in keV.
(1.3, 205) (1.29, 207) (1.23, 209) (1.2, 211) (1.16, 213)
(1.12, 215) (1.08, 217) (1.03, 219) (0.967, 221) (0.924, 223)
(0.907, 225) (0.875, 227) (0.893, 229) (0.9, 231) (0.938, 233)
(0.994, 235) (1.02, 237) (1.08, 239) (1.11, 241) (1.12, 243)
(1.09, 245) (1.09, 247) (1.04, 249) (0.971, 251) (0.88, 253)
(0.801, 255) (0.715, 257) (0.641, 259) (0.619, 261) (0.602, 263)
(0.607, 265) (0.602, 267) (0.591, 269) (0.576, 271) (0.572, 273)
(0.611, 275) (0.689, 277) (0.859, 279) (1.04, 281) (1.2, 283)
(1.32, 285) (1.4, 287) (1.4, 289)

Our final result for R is 0.949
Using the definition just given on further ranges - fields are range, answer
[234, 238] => 1.01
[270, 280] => 0.661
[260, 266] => 0.609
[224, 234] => 0.903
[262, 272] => 0.596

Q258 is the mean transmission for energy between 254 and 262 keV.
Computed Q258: 0.694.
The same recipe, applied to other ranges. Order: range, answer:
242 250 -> 1.08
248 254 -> 0.964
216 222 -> 1.03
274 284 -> 0.88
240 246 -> 1.11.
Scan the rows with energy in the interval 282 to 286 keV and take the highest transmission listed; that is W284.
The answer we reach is 1.32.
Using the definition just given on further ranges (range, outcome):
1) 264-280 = 0.859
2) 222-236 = 0.994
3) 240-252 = 1.12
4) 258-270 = 0.641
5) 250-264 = 0.971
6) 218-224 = 1.03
